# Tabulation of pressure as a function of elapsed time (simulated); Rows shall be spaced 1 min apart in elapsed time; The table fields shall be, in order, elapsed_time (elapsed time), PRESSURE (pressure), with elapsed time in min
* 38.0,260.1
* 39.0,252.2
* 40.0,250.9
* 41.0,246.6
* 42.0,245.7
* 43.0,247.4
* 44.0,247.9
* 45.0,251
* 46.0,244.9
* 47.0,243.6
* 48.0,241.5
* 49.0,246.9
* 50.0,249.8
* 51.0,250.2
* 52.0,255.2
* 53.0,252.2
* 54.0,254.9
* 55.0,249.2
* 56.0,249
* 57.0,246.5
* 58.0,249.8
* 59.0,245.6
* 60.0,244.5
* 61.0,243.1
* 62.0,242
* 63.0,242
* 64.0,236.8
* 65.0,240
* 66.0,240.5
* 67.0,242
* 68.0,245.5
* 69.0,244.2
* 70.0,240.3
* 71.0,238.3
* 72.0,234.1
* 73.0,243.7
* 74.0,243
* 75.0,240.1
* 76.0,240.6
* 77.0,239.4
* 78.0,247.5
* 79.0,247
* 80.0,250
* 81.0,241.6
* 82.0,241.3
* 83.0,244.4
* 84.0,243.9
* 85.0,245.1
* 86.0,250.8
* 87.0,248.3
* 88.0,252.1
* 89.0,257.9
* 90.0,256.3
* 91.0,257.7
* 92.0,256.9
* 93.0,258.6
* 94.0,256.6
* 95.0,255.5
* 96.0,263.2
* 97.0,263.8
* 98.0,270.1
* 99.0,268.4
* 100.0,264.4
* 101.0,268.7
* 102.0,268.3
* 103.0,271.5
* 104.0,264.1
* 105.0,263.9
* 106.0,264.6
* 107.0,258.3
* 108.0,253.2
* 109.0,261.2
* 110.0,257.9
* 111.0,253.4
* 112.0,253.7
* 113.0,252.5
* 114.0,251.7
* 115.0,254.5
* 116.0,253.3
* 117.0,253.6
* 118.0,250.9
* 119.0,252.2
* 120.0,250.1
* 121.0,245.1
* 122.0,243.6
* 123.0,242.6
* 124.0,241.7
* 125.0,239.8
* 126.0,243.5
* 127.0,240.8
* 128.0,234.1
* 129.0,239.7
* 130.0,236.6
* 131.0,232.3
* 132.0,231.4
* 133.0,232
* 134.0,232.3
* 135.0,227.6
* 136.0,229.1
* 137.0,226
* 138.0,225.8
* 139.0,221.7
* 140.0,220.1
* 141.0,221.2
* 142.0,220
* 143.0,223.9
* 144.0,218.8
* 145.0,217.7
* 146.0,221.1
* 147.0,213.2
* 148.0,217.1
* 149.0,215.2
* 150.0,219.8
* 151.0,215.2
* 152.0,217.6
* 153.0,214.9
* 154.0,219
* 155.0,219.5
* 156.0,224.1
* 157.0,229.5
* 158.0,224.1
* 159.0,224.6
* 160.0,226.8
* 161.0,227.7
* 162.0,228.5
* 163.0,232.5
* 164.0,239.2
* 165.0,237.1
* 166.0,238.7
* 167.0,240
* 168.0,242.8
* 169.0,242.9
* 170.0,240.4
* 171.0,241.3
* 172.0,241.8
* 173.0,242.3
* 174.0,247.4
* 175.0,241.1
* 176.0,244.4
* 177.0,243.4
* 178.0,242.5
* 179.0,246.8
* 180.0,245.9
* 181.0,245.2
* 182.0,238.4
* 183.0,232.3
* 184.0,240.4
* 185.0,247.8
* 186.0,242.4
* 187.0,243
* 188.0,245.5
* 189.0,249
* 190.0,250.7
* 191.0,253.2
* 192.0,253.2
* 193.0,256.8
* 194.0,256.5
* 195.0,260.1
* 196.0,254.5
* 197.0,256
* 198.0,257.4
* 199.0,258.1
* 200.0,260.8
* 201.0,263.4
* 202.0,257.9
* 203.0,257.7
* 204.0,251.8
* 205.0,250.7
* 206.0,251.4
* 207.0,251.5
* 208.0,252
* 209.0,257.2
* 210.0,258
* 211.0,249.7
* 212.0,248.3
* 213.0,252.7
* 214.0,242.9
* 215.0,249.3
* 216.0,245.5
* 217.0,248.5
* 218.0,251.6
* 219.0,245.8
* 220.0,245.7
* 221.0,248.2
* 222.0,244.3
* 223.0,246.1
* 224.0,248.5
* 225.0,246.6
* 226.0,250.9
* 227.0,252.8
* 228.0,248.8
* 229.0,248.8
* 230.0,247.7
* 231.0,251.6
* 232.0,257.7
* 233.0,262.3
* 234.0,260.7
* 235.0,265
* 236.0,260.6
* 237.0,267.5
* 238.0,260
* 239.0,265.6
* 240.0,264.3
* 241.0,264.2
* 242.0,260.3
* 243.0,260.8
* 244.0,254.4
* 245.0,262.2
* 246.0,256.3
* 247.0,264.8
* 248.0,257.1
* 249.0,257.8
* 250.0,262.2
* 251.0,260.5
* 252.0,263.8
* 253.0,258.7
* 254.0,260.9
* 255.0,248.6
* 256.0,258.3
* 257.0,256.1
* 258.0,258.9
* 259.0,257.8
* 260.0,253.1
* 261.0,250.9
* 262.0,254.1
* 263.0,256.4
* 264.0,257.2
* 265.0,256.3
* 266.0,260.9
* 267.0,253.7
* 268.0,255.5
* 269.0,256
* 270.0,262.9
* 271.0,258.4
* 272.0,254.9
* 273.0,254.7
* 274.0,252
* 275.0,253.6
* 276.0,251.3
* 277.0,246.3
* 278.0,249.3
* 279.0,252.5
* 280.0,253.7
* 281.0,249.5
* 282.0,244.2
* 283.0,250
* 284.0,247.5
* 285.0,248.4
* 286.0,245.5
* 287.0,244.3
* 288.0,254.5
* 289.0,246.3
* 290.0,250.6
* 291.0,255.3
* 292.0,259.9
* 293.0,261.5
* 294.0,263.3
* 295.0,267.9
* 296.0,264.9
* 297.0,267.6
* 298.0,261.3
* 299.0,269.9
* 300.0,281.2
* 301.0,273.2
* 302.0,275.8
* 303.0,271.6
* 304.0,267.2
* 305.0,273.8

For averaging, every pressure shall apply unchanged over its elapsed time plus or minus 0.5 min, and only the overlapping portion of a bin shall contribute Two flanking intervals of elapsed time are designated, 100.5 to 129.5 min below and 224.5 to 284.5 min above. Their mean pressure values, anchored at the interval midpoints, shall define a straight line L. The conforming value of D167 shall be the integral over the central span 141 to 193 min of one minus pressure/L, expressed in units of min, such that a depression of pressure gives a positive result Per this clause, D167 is 4.1 min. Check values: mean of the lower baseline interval 253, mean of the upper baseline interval 256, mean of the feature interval 234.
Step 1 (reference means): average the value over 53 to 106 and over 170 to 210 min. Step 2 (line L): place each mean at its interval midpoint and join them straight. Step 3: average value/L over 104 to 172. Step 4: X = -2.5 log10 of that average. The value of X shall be 0.06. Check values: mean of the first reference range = 250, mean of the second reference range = 250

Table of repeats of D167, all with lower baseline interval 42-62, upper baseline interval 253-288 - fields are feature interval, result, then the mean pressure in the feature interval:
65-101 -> -0.1 min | 250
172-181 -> 0.2 min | 244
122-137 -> 0.8 min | 236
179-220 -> 0.1 min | 251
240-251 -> -0.3 min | 260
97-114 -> -0.9 min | 262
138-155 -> 2.1 min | 219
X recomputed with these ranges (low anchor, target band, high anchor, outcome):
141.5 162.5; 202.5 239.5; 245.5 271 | -0.034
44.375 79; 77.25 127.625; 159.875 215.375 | -0.036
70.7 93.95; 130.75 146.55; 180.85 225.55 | 0.109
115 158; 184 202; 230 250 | -0.027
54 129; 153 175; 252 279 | 0.084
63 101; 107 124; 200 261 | -0.006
